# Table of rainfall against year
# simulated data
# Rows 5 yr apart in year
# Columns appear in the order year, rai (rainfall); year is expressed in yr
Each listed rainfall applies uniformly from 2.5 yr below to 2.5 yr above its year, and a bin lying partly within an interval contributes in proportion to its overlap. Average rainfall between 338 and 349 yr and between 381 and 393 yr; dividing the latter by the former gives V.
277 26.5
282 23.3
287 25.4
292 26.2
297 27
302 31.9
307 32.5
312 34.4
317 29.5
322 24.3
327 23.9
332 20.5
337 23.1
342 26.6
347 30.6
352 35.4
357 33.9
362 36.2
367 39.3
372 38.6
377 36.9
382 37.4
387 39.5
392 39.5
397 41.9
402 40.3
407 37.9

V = 1.40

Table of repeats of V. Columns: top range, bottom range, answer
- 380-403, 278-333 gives 1.45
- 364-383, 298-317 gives 1.19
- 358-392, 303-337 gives 1.38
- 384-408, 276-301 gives 1.53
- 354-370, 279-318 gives 1.27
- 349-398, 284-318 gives 1.28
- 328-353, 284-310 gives 0.93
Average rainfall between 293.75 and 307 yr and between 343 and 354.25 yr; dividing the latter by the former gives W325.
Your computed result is 1.08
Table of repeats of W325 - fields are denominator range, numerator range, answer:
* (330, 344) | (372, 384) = 1.60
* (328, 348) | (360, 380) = 1.53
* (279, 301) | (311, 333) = 1.02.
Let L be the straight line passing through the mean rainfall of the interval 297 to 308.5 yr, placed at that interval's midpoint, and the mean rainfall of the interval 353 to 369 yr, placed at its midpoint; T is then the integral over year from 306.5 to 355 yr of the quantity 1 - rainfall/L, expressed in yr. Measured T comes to 8.0 yr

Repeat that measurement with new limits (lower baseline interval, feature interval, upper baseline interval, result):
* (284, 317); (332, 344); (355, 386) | 3.5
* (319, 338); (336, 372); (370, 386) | -2.5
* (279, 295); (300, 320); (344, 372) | -2.5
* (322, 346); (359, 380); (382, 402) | -2.5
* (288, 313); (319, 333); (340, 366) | 3.6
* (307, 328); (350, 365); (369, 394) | -0.2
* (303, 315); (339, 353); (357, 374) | 2.3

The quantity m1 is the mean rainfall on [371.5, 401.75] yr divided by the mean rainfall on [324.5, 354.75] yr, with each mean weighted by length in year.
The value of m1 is 1.46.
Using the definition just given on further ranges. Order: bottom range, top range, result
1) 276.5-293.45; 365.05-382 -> 1.51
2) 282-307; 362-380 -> 1.37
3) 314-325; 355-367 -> 1.33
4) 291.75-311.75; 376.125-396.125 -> 1.28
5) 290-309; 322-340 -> 0.78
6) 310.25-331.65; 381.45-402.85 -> 1.47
